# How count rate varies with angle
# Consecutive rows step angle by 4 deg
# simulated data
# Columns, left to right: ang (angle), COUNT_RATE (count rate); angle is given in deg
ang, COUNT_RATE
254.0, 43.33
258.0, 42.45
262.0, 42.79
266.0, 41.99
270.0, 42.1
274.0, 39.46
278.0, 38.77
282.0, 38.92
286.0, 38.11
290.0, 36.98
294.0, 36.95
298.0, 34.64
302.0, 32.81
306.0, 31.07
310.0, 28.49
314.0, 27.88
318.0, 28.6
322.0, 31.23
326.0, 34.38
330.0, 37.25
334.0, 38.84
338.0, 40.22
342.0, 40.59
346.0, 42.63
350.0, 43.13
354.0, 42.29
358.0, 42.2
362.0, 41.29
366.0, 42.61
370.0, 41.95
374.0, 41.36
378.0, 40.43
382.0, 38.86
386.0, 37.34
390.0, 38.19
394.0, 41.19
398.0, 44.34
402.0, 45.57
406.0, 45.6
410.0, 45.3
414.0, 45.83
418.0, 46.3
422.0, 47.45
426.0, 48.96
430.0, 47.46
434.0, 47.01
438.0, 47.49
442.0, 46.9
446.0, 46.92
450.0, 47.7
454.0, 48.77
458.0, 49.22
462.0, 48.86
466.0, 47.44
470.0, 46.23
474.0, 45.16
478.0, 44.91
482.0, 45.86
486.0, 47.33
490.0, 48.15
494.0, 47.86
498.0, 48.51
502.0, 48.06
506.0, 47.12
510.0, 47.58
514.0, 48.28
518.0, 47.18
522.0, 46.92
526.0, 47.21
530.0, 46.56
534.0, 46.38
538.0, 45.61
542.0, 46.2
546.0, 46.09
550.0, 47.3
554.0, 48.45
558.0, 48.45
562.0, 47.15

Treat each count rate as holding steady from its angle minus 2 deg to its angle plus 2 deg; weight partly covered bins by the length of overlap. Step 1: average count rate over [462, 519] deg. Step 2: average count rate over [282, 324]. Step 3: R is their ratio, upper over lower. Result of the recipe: 1.43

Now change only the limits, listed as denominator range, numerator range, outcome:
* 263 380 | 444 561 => 1.25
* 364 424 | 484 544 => 1.10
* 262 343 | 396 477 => 1.30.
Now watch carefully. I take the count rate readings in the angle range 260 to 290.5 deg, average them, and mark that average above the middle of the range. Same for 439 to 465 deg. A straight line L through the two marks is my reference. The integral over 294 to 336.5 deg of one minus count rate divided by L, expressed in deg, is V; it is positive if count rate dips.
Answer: 9.2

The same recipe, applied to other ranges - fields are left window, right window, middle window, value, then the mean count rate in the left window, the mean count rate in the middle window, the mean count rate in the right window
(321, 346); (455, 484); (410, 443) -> -2.3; 37.8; 47.1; 46.9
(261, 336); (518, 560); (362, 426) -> -4.4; 35.8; 43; 46.9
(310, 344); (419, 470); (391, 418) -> -0.8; 34.5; 44.5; 47.8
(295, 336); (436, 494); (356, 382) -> -2.5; 32.6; 41.4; 47.2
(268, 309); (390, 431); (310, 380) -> 4.3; 36.8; 38.4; 45.4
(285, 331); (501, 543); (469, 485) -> -0.6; 33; 45.6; 47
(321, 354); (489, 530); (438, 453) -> -1.0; 39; 47.3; 47.6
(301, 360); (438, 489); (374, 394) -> 0.7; 36.2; 39.2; 47.1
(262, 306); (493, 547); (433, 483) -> -2.7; 38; 47.1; 47.1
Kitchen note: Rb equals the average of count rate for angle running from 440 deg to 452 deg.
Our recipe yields 47.2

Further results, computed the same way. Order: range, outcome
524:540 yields 46.4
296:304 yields 33.7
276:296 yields 37.9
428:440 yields 47.3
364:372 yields 42.3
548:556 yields 47.9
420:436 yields 47.7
